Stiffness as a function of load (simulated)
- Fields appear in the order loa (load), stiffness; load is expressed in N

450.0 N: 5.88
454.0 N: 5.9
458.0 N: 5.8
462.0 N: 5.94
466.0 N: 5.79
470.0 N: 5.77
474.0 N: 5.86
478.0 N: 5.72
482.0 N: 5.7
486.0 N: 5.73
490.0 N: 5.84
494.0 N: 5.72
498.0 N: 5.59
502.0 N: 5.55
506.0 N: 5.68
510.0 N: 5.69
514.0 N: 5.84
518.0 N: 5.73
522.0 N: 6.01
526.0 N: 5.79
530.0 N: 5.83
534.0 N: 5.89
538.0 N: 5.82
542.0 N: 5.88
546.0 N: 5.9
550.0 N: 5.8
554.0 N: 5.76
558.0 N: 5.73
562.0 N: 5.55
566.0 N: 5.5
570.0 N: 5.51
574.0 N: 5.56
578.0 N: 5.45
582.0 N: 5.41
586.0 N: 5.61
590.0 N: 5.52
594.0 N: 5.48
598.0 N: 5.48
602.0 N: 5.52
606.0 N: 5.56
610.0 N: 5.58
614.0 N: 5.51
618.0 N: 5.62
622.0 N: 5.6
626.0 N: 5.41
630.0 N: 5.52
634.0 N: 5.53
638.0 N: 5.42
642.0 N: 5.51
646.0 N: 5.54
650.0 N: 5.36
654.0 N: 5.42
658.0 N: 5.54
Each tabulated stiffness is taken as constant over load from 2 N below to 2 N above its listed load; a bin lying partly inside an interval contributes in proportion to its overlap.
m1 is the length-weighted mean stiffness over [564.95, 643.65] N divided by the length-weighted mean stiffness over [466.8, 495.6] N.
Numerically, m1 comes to 0.96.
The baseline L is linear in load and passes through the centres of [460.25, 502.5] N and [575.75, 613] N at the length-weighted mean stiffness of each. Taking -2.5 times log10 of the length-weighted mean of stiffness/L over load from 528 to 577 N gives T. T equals -0.023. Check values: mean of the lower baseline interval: 5.75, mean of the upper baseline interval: 5.51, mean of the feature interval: 5.72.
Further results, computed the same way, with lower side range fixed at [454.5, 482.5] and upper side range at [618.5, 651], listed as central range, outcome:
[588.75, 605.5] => 0.01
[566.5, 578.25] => 0.02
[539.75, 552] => -0.04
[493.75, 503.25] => 0.03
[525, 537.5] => -0.03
